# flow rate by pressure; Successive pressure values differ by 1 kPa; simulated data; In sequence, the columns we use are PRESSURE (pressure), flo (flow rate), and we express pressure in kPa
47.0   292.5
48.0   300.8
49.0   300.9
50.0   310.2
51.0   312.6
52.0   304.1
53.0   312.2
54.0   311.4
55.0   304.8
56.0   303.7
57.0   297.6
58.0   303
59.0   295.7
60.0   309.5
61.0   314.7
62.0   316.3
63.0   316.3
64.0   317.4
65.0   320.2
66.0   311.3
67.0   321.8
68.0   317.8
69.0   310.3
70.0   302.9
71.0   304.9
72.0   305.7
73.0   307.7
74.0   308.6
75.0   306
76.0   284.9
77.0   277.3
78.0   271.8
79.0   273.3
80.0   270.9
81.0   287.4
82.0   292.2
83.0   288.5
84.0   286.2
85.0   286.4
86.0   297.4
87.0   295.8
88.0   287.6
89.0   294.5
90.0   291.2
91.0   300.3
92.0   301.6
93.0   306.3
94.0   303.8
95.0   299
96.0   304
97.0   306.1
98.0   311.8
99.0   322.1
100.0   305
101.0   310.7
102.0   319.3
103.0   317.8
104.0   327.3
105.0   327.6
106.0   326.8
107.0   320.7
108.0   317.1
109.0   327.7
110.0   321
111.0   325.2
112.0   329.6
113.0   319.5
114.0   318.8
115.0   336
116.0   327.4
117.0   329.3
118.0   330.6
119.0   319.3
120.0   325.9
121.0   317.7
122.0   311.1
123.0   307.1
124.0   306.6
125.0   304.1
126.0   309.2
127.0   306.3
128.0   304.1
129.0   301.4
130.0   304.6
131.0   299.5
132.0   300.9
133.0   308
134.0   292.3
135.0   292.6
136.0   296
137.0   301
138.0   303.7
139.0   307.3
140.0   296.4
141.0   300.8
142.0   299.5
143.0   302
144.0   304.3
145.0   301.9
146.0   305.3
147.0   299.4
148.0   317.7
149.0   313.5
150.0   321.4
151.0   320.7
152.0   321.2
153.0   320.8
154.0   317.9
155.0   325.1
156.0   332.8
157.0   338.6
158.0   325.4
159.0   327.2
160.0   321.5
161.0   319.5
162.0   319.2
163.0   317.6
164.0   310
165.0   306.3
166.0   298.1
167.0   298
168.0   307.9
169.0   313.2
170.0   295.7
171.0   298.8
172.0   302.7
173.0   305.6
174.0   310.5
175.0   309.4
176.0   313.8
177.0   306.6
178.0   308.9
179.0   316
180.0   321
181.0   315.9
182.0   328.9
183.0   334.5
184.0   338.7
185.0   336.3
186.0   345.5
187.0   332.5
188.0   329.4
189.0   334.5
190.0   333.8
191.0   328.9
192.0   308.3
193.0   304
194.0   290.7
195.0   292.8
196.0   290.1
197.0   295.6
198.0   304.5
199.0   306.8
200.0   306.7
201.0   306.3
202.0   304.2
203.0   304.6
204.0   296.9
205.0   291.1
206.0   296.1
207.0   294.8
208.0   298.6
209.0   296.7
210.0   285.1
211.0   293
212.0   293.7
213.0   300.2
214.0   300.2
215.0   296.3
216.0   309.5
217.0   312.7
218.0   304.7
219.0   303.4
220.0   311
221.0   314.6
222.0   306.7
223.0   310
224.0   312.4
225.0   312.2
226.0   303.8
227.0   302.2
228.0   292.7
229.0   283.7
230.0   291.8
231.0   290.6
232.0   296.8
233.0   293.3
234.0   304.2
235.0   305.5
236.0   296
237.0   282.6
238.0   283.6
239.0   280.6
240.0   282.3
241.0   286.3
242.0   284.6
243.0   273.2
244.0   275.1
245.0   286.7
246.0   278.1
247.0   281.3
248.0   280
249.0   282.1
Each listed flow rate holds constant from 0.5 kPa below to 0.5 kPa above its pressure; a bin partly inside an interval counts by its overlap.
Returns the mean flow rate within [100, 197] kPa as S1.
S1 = 314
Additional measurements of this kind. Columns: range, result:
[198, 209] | 301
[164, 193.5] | 317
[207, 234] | 301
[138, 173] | 312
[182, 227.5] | 309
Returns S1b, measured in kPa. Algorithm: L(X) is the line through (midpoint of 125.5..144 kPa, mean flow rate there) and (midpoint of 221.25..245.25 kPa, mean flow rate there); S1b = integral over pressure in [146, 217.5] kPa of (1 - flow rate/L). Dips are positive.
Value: -3.32 kPa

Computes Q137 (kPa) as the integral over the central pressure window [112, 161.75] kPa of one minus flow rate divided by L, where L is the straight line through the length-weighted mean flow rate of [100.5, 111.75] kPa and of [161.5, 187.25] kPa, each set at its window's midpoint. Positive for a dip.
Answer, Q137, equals 1.0 kPa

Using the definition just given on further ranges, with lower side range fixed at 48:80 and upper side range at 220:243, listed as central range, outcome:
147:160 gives -1.0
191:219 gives -0.3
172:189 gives -1.3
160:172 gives -0.3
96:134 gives -1.8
